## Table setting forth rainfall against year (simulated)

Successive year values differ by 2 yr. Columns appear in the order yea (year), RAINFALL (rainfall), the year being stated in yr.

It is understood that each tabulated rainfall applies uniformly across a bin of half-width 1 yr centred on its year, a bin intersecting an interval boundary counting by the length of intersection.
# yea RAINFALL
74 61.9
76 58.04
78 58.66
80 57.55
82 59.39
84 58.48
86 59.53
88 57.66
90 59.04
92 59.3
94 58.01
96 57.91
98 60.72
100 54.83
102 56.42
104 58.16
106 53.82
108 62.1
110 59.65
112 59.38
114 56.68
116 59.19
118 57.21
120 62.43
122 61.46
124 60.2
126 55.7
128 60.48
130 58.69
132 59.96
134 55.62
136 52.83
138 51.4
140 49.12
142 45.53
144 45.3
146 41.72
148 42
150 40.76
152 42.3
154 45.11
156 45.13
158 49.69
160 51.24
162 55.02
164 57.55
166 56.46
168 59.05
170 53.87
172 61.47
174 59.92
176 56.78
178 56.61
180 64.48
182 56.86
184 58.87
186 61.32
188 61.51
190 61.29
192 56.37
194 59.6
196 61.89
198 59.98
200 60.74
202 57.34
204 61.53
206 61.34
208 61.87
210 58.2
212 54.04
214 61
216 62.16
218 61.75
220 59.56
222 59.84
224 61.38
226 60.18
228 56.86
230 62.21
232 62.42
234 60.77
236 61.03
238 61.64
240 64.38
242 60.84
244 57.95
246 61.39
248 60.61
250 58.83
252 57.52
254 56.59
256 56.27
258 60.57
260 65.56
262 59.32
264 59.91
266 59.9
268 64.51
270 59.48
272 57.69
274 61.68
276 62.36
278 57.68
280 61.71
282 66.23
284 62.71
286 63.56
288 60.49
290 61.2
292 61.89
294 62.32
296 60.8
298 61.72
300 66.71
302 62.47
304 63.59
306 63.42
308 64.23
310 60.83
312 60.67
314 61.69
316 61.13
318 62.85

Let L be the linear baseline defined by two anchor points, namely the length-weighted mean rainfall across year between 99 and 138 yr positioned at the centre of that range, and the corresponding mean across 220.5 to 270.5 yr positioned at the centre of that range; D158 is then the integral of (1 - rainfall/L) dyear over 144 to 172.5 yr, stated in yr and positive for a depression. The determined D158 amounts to 4.4 yr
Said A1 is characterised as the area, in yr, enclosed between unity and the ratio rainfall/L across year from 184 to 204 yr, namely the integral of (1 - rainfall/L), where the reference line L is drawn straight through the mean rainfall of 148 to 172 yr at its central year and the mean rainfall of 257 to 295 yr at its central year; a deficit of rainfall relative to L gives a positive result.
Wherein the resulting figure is -2.30 yr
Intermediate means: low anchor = 50.7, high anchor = 61.5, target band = 60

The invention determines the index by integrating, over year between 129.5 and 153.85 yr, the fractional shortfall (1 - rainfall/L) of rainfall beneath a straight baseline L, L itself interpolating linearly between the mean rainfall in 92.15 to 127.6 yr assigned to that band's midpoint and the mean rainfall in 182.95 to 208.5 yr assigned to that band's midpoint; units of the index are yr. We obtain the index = 4.4 yr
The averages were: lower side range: 58.5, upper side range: 60.2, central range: 48.4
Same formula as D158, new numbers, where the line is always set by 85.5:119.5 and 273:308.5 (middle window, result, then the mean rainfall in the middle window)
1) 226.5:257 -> 0.70 yr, 60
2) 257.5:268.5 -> 0.05 yr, 61.5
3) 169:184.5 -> 0.34 yr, 58.6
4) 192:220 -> 0.28 yr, 60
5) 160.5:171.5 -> 0.61 yr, 56.4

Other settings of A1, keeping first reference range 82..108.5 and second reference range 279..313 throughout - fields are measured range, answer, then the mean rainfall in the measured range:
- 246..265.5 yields 0.7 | 59.6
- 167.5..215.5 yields 0.7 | 59.4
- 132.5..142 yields 1.1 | 51.9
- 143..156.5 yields 3.7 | 43.1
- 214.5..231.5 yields 0.1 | 60.6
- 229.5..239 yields -0.1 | 61.6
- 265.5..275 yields 0.2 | 60.7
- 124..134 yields 0.1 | 58.5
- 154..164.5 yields 1.5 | 50.8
